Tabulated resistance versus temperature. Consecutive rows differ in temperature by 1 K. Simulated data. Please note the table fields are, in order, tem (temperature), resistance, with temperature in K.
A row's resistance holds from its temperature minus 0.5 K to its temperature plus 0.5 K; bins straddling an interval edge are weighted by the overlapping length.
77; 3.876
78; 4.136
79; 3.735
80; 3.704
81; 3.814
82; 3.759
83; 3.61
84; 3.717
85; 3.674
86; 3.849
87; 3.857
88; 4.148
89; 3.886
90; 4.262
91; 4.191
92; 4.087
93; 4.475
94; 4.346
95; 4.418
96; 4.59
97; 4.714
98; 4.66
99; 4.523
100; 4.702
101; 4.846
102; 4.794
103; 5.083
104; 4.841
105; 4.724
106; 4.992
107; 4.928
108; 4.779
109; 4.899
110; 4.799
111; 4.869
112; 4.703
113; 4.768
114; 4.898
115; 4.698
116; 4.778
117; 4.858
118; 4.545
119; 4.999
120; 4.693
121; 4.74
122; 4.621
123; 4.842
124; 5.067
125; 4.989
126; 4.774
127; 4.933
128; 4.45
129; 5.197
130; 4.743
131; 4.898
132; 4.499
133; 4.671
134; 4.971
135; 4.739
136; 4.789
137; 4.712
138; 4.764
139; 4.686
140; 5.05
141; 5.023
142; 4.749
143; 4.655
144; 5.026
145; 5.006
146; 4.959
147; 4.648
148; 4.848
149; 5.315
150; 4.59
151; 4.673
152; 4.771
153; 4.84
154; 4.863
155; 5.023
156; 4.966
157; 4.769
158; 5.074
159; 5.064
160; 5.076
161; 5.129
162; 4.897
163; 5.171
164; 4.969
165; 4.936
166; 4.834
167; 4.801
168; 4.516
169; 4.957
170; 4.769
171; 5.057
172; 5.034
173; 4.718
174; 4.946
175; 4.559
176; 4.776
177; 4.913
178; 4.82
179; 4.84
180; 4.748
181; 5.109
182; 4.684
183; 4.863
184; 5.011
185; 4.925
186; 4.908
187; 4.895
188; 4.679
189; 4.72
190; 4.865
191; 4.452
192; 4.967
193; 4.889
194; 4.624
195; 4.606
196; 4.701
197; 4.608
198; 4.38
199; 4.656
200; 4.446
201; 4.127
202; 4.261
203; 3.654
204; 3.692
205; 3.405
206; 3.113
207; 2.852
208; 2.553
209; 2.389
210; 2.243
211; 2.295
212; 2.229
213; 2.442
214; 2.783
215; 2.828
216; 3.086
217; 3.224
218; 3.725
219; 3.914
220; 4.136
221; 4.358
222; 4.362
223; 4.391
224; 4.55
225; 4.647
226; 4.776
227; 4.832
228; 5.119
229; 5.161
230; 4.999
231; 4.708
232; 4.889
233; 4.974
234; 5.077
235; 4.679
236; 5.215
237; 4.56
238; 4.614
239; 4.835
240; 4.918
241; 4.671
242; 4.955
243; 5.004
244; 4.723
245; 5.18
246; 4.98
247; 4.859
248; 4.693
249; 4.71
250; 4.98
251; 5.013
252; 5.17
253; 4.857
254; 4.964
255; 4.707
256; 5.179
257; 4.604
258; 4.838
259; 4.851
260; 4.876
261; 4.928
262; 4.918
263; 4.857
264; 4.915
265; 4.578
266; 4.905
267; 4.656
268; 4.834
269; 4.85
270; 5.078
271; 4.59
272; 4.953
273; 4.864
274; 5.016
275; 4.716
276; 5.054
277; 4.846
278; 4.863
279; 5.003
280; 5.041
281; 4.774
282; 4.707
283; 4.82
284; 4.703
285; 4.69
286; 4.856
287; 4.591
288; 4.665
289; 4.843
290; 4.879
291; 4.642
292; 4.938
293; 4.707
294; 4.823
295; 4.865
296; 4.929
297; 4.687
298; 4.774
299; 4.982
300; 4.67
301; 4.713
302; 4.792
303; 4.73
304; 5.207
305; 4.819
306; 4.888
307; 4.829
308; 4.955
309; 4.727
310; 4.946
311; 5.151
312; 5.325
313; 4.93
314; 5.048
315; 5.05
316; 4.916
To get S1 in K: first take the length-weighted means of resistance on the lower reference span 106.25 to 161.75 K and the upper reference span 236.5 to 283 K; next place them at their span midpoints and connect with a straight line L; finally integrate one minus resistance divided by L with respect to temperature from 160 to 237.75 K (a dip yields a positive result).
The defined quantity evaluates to 7.63 K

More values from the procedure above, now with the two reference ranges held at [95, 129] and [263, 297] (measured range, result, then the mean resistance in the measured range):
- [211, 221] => 3.4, 3.17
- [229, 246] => -0.3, 4.89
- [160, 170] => -0.2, 4.91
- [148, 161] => -0.3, 4.92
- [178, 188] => -0.1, 4.87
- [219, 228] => 0.6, 4.51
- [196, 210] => 3.3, 3.69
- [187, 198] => 0.2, 4.7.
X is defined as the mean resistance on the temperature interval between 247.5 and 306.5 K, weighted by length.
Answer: 4.84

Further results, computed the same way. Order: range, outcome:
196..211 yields 3.59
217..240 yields 4.63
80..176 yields 4.7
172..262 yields 4.44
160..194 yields 4.86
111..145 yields 4.81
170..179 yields 4.85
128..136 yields 4.79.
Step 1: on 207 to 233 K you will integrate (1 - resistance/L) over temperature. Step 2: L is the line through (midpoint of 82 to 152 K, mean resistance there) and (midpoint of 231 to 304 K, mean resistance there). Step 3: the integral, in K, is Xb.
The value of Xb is 5.4 K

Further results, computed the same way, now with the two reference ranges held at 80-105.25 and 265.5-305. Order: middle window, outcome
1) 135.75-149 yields -1.3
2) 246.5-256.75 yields -0.4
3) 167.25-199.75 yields -1.7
